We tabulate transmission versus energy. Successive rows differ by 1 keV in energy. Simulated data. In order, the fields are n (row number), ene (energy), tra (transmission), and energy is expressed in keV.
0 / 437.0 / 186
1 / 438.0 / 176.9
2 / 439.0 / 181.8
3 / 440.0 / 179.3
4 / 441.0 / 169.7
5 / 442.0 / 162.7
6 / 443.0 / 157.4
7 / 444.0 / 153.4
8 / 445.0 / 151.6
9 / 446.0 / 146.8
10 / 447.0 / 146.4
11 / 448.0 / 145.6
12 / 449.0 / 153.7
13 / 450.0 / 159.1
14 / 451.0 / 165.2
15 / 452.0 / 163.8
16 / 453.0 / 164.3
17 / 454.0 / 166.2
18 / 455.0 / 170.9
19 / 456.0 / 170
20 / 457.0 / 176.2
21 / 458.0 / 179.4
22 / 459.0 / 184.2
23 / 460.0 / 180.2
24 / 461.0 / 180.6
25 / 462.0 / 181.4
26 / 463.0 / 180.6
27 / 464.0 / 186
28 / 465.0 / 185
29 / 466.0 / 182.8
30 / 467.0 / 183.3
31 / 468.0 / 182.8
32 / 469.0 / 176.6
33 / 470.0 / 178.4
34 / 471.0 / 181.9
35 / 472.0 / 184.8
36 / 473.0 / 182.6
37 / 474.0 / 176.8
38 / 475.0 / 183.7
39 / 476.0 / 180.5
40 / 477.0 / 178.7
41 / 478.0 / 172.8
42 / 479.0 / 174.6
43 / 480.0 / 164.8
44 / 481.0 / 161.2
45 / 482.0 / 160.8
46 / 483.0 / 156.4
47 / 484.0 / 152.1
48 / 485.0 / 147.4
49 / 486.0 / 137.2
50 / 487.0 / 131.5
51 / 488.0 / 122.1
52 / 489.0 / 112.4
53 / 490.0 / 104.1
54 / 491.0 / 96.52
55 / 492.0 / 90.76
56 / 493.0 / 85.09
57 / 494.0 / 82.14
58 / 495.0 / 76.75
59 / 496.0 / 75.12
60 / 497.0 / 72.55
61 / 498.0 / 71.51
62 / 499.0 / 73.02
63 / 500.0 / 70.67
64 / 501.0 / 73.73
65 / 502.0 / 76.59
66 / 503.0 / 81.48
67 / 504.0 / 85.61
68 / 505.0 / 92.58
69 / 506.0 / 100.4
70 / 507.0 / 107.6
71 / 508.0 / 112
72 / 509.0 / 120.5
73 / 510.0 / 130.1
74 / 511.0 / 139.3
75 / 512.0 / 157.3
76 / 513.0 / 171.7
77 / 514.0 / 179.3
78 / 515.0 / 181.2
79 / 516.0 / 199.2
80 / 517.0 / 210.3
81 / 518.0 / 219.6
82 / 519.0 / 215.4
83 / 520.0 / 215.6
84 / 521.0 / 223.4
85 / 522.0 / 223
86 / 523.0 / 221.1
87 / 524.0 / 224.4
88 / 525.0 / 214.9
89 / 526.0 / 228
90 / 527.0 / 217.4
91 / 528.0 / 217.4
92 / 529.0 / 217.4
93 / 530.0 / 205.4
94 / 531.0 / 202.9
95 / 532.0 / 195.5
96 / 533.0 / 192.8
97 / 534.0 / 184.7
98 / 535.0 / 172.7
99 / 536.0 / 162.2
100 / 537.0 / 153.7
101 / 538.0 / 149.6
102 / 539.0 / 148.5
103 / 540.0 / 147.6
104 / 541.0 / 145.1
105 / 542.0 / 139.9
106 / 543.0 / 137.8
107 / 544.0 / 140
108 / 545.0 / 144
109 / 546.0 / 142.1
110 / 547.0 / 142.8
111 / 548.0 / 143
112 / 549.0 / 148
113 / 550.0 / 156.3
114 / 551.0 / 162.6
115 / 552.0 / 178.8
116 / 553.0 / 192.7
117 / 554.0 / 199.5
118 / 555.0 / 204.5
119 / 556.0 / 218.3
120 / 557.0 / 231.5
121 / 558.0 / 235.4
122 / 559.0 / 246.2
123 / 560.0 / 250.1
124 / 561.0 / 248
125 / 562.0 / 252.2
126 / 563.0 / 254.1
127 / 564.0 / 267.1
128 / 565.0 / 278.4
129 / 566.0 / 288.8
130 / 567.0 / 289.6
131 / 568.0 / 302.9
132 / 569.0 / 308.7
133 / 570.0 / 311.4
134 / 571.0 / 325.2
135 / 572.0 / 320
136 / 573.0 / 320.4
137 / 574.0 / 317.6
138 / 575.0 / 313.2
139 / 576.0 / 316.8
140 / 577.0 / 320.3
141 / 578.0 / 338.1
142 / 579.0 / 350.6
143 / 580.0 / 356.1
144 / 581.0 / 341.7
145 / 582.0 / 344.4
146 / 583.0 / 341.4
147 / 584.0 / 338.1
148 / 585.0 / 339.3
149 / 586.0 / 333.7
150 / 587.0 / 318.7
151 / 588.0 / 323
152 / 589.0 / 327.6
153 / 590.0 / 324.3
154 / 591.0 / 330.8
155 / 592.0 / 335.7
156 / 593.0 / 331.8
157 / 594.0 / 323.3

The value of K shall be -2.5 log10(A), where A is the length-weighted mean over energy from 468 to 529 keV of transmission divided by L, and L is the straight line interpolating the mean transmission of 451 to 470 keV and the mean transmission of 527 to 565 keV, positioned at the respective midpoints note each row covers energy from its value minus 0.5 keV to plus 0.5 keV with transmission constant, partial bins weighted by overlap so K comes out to 0.21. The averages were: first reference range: 177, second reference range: 189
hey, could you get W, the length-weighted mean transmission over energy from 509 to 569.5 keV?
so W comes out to 199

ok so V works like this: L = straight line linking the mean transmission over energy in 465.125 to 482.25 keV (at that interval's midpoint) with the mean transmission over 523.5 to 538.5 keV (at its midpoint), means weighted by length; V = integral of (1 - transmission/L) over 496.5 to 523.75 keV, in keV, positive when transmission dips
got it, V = 6.8 keV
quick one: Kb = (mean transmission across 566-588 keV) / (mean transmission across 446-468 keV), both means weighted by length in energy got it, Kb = 1.90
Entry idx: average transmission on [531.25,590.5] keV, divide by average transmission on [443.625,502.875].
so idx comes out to 1.67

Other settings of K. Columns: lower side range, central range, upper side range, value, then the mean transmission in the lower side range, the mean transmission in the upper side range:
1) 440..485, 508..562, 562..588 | 0.38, 170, 316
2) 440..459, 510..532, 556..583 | 0.20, 162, 297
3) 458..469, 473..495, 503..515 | 0.13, 182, 127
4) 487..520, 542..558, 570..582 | 0.44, 120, 329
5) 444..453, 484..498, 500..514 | 0.20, 155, 112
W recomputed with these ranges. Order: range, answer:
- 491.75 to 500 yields 77.5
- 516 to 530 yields 218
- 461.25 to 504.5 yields 138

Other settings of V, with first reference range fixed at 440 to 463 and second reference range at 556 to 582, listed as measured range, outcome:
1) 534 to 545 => 4.7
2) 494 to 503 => 5.9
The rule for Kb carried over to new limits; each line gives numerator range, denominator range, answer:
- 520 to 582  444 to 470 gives 1.34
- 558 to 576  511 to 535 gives 1.41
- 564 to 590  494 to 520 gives 2.58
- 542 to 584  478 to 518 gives 2.05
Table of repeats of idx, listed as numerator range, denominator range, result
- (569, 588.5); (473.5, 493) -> 2.26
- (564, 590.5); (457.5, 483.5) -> 1.81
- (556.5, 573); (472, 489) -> 1.72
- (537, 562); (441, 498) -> 1.16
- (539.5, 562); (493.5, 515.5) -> 1.71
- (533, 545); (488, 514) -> 1.54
